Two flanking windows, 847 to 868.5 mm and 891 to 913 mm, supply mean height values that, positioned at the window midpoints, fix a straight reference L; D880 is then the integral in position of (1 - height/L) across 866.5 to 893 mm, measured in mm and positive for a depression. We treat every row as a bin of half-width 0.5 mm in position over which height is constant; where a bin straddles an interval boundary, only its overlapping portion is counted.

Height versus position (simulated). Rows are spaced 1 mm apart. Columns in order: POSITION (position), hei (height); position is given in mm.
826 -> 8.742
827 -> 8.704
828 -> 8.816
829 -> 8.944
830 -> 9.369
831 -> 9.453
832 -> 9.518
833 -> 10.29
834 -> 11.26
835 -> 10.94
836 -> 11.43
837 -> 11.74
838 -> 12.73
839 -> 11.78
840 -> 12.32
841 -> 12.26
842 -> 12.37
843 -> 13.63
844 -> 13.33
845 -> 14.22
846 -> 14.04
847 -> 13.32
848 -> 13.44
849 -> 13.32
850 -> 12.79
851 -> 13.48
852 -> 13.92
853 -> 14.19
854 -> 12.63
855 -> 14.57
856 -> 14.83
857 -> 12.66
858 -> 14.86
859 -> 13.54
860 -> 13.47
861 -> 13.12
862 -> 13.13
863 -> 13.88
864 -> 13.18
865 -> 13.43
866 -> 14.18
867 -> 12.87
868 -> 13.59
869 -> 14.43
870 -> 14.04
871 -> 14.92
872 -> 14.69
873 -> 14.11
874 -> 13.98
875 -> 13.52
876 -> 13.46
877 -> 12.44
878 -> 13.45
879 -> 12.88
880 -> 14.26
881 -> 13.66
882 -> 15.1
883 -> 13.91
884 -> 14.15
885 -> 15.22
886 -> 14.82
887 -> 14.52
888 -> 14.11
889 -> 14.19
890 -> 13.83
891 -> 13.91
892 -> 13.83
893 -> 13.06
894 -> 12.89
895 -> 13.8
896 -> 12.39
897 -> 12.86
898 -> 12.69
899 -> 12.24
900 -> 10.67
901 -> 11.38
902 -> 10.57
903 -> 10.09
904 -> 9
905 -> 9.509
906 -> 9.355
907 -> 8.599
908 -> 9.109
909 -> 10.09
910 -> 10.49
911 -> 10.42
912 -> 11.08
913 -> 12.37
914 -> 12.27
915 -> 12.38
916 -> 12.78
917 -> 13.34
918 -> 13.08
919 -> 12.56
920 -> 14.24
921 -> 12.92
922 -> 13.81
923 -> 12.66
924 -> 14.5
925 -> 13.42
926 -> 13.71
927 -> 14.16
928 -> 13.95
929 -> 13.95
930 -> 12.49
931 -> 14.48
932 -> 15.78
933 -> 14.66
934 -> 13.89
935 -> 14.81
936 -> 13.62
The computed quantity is -3.4 mm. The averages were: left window 13.6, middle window 14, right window 11.2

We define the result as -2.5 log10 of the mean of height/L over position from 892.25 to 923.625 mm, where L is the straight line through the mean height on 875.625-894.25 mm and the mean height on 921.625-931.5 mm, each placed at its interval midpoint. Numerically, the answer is 0.18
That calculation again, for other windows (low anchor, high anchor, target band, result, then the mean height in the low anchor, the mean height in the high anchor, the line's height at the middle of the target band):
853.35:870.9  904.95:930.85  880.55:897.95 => -0.07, 13.7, 12.3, 13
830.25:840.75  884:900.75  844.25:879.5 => -0.13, 11.1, 13.4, 12.2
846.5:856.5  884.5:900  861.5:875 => -0.02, 13.6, 13.5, 13.6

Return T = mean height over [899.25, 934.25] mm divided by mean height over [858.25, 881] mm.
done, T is 0.9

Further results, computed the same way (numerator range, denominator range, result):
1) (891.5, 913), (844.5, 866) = 0.82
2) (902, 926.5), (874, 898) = 0.85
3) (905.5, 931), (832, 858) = 0.96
